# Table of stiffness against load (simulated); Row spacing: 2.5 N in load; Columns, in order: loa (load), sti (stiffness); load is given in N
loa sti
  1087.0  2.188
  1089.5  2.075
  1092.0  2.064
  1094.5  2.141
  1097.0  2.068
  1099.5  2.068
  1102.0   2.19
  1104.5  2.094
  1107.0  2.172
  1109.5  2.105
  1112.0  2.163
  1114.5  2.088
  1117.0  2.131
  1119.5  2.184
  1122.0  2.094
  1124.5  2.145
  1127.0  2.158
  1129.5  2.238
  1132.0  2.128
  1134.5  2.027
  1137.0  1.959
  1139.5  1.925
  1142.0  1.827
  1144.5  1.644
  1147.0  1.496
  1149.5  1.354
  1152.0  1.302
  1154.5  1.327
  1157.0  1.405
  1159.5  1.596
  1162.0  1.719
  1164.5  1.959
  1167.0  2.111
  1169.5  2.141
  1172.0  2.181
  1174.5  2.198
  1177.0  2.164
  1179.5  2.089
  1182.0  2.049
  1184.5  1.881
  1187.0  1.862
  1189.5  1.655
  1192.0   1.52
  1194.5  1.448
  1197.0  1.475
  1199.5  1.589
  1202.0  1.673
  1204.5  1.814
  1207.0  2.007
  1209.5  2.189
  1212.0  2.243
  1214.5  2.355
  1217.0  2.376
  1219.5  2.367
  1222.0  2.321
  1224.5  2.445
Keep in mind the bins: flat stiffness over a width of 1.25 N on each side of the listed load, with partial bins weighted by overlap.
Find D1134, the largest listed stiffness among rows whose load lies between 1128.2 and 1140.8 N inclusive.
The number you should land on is 2.238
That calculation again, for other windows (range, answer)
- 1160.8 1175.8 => 2.198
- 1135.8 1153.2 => 1.959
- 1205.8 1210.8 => 2.189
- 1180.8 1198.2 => 2.049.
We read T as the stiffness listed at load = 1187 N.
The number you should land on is 1.862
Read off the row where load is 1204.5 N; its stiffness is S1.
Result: 1.814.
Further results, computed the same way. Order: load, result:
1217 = 2.376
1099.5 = 2.068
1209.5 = 2.189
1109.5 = 2.105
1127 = 2.158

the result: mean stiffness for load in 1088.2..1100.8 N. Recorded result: 2.08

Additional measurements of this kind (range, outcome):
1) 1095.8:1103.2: 2.11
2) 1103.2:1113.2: 2.13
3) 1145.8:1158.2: 1.38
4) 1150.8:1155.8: 1.32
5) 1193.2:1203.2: 1.55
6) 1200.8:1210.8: 1.92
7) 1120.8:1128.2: 2.13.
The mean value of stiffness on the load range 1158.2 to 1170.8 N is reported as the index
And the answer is 1.9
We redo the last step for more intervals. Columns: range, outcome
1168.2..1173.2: 2.16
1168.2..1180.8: 2.15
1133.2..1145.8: 1.88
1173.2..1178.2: 2.18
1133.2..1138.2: 1.99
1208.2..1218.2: 2.29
